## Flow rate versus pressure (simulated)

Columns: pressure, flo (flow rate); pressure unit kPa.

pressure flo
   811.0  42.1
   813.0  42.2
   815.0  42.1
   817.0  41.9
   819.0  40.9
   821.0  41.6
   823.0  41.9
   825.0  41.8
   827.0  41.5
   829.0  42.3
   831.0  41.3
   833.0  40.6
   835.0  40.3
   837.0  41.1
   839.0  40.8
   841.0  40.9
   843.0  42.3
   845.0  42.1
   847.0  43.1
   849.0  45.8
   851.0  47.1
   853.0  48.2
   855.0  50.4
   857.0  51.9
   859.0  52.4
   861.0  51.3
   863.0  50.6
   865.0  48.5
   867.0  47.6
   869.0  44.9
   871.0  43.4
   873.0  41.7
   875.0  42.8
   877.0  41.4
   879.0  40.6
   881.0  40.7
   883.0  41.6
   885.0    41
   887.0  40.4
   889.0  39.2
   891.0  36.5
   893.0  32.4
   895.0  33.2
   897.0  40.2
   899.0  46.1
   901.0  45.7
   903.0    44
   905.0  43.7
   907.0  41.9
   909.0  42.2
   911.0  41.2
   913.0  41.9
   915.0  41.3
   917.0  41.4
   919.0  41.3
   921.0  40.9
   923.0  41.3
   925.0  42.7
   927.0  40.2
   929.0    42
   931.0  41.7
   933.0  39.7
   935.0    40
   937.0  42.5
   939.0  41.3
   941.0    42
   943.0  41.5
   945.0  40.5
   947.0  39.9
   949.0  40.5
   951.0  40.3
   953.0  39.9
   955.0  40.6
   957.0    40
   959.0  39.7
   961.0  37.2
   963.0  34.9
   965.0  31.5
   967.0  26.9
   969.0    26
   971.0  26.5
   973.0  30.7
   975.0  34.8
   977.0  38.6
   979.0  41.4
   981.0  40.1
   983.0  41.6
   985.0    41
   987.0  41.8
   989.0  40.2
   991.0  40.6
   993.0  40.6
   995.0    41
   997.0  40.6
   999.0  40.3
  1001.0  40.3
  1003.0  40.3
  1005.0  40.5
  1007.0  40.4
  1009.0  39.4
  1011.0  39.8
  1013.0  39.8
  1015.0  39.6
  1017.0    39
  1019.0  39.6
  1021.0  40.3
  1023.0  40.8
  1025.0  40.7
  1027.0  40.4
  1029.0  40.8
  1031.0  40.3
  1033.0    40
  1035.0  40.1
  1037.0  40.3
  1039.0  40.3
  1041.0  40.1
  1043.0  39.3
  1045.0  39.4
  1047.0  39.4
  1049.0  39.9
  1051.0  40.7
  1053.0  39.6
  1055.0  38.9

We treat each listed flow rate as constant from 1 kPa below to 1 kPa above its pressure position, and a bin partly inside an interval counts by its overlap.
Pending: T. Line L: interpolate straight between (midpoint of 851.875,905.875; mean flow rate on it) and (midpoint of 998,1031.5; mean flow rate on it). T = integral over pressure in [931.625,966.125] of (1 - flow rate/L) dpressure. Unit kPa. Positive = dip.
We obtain 2.0 kPa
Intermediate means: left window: 43.7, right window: 40.1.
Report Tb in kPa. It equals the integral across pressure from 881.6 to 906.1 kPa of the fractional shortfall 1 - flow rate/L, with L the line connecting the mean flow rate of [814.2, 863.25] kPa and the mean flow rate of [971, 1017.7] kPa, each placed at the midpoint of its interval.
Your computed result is 1.2 kPa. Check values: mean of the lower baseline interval 44.1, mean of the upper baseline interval 39.4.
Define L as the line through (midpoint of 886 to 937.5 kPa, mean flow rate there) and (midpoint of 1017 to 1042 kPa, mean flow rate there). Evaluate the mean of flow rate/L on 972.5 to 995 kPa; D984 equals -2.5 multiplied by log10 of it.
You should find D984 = 0.03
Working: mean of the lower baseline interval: 40.9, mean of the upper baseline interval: 40.3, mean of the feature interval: 39.5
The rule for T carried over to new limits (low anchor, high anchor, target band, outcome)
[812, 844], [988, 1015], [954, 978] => 3.9 kPa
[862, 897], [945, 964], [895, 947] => -1.8 kPa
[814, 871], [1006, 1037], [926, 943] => 0.4 kPa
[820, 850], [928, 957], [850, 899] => -2.6 kPa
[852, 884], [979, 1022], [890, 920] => 2.4 kPa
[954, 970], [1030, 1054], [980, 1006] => -2.9 kPa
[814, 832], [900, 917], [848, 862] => -2.5 kPa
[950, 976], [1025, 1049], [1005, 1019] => -0.6 kPa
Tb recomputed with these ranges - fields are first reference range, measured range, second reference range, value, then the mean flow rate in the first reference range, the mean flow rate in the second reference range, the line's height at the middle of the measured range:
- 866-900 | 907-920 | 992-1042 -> -0.29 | 40.8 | 40.2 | 40.7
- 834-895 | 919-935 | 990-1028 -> 0.36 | 43.5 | 40.2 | 42.1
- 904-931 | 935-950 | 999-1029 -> 0.07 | 41.7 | 40.1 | 41.3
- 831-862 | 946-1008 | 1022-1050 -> 5.40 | 45.1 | 40.1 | 41.7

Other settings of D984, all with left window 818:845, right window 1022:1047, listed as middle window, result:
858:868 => -0.21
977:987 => -0.01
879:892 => 0.03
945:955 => 0.01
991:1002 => 0.00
